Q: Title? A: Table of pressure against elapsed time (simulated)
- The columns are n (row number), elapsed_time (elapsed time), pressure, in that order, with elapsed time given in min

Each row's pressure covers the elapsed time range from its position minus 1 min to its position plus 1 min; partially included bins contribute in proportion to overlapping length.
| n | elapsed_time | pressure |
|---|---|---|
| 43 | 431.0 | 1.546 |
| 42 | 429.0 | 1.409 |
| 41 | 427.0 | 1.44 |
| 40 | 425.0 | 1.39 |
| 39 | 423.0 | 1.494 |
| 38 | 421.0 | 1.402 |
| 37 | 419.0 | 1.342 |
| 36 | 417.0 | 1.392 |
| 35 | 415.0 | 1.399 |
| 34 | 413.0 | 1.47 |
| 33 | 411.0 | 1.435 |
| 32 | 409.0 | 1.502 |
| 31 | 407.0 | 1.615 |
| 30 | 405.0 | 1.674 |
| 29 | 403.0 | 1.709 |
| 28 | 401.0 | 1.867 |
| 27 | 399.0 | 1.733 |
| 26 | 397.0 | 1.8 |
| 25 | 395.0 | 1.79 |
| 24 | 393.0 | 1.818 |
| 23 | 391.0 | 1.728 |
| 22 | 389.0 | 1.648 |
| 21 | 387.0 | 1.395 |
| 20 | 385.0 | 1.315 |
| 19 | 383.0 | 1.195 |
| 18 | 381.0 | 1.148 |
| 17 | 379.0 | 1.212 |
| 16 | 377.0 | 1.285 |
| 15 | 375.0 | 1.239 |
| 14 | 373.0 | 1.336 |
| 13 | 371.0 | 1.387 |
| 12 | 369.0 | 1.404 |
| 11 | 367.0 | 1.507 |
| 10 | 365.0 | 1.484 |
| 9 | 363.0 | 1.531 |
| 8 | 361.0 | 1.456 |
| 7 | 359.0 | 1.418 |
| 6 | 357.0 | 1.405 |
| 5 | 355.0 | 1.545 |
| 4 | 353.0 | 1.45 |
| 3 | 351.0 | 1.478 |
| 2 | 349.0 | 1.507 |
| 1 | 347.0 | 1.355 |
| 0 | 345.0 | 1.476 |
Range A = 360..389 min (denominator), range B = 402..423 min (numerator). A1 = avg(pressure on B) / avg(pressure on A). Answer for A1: 1.1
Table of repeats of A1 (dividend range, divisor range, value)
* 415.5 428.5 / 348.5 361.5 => 0.96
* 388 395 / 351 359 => 1.19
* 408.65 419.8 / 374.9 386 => 1.15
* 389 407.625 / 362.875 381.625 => 1.29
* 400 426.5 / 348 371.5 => 1.03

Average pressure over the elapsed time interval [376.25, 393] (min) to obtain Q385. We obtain 1.39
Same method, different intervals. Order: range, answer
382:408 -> 1.64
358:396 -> 1.44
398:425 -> 1.54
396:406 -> 1.76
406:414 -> 1.51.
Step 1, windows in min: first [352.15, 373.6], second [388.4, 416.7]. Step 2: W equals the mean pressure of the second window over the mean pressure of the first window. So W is 1.1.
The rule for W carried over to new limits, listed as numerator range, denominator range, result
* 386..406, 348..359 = 1.17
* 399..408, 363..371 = 1.17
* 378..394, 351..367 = 0.97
